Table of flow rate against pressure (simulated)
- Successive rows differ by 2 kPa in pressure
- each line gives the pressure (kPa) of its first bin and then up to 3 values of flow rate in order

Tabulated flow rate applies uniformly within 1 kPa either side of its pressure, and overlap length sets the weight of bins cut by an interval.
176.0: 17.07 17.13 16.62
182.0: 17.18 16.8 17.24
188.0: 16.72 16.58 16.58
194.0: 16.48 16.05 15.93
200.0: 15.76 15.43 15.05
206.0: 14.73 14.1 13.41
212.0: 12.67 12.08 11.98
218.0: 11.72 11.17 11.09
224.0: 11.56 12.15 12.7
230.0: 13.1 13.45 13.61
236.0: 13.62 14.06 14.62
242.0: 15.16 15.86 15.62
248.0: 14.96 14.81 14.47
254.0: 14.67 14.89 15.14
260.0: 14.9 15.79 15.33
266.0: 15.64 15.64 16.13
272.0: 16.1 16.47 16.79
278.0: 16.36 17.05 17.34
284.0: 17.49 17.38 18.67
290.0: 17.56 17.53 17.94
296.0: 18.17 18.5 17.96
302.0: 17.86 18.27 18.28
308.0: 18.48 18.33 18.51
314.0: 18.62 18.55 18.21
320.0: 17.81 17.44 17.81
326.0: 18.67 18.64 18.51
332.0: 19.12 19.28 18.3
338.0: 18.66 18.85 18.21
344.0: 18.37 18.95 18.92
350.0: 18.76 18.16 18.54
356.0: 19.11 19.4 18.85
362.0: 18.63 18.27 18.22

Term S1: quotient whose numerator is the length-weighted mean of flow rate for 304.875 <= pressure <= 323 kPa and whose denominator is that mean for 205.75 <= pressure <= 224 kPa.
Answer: 1.5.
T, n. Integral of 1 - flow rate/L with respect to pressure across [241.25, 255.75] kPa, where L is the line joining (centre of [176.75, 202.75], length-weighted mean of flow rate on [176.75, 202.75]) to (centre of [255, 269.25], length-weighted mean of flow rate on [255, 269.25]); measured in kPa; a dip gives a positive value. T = 0.5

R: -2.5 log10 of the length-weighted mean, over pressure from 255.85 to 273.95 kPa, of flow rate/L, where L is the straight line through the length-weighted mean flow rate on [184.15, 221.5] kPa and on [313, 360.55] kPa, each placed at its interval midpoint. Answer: 0.06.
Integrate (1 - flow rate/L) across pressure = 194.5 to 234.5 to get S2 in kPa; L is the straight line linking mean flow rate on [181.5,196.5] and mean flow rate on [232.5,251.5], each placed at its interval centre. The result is 5.9 kPa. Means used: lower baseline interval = 16.7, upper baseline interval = 14.7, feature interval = 13.4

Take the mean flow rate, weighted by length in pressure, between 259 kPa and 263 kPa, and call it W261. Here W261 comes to 15.3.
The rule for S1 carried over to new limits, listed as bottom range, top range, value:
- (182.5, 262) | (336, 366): 1.29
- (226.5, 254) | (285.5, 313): 1.27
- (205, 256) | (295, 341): 1.36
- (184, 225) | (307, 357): 1.29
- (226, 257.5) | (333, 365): 1.31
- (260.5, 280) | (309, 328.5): 1.14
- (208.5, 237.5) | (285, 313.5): 1.45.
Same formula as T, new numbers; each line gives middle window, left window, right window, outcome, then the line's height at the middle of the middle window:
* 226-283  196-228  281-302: 2.4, 15.7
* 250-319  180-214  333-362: 1.8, 17.4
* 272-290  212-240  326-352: -1.9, 15.5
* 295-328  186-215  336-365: -0.9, 17.8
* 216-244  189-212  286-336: 5.5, 16.1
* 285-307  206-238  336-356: -2.4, 16.2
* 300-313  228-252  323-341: -0.6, 17.5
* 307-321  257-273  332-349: -0.6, 17.6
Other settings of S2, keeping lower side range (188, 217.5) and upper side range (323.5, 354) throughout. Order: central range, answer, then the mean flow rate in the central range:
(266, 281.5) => 0.41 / 16.3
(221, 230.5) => 2.08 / 12.1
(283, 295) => -0.38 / 17.8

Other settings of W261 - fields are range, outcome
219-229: 11.7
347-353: 18.6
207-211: 13.8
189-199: 16.3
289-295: 17.7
